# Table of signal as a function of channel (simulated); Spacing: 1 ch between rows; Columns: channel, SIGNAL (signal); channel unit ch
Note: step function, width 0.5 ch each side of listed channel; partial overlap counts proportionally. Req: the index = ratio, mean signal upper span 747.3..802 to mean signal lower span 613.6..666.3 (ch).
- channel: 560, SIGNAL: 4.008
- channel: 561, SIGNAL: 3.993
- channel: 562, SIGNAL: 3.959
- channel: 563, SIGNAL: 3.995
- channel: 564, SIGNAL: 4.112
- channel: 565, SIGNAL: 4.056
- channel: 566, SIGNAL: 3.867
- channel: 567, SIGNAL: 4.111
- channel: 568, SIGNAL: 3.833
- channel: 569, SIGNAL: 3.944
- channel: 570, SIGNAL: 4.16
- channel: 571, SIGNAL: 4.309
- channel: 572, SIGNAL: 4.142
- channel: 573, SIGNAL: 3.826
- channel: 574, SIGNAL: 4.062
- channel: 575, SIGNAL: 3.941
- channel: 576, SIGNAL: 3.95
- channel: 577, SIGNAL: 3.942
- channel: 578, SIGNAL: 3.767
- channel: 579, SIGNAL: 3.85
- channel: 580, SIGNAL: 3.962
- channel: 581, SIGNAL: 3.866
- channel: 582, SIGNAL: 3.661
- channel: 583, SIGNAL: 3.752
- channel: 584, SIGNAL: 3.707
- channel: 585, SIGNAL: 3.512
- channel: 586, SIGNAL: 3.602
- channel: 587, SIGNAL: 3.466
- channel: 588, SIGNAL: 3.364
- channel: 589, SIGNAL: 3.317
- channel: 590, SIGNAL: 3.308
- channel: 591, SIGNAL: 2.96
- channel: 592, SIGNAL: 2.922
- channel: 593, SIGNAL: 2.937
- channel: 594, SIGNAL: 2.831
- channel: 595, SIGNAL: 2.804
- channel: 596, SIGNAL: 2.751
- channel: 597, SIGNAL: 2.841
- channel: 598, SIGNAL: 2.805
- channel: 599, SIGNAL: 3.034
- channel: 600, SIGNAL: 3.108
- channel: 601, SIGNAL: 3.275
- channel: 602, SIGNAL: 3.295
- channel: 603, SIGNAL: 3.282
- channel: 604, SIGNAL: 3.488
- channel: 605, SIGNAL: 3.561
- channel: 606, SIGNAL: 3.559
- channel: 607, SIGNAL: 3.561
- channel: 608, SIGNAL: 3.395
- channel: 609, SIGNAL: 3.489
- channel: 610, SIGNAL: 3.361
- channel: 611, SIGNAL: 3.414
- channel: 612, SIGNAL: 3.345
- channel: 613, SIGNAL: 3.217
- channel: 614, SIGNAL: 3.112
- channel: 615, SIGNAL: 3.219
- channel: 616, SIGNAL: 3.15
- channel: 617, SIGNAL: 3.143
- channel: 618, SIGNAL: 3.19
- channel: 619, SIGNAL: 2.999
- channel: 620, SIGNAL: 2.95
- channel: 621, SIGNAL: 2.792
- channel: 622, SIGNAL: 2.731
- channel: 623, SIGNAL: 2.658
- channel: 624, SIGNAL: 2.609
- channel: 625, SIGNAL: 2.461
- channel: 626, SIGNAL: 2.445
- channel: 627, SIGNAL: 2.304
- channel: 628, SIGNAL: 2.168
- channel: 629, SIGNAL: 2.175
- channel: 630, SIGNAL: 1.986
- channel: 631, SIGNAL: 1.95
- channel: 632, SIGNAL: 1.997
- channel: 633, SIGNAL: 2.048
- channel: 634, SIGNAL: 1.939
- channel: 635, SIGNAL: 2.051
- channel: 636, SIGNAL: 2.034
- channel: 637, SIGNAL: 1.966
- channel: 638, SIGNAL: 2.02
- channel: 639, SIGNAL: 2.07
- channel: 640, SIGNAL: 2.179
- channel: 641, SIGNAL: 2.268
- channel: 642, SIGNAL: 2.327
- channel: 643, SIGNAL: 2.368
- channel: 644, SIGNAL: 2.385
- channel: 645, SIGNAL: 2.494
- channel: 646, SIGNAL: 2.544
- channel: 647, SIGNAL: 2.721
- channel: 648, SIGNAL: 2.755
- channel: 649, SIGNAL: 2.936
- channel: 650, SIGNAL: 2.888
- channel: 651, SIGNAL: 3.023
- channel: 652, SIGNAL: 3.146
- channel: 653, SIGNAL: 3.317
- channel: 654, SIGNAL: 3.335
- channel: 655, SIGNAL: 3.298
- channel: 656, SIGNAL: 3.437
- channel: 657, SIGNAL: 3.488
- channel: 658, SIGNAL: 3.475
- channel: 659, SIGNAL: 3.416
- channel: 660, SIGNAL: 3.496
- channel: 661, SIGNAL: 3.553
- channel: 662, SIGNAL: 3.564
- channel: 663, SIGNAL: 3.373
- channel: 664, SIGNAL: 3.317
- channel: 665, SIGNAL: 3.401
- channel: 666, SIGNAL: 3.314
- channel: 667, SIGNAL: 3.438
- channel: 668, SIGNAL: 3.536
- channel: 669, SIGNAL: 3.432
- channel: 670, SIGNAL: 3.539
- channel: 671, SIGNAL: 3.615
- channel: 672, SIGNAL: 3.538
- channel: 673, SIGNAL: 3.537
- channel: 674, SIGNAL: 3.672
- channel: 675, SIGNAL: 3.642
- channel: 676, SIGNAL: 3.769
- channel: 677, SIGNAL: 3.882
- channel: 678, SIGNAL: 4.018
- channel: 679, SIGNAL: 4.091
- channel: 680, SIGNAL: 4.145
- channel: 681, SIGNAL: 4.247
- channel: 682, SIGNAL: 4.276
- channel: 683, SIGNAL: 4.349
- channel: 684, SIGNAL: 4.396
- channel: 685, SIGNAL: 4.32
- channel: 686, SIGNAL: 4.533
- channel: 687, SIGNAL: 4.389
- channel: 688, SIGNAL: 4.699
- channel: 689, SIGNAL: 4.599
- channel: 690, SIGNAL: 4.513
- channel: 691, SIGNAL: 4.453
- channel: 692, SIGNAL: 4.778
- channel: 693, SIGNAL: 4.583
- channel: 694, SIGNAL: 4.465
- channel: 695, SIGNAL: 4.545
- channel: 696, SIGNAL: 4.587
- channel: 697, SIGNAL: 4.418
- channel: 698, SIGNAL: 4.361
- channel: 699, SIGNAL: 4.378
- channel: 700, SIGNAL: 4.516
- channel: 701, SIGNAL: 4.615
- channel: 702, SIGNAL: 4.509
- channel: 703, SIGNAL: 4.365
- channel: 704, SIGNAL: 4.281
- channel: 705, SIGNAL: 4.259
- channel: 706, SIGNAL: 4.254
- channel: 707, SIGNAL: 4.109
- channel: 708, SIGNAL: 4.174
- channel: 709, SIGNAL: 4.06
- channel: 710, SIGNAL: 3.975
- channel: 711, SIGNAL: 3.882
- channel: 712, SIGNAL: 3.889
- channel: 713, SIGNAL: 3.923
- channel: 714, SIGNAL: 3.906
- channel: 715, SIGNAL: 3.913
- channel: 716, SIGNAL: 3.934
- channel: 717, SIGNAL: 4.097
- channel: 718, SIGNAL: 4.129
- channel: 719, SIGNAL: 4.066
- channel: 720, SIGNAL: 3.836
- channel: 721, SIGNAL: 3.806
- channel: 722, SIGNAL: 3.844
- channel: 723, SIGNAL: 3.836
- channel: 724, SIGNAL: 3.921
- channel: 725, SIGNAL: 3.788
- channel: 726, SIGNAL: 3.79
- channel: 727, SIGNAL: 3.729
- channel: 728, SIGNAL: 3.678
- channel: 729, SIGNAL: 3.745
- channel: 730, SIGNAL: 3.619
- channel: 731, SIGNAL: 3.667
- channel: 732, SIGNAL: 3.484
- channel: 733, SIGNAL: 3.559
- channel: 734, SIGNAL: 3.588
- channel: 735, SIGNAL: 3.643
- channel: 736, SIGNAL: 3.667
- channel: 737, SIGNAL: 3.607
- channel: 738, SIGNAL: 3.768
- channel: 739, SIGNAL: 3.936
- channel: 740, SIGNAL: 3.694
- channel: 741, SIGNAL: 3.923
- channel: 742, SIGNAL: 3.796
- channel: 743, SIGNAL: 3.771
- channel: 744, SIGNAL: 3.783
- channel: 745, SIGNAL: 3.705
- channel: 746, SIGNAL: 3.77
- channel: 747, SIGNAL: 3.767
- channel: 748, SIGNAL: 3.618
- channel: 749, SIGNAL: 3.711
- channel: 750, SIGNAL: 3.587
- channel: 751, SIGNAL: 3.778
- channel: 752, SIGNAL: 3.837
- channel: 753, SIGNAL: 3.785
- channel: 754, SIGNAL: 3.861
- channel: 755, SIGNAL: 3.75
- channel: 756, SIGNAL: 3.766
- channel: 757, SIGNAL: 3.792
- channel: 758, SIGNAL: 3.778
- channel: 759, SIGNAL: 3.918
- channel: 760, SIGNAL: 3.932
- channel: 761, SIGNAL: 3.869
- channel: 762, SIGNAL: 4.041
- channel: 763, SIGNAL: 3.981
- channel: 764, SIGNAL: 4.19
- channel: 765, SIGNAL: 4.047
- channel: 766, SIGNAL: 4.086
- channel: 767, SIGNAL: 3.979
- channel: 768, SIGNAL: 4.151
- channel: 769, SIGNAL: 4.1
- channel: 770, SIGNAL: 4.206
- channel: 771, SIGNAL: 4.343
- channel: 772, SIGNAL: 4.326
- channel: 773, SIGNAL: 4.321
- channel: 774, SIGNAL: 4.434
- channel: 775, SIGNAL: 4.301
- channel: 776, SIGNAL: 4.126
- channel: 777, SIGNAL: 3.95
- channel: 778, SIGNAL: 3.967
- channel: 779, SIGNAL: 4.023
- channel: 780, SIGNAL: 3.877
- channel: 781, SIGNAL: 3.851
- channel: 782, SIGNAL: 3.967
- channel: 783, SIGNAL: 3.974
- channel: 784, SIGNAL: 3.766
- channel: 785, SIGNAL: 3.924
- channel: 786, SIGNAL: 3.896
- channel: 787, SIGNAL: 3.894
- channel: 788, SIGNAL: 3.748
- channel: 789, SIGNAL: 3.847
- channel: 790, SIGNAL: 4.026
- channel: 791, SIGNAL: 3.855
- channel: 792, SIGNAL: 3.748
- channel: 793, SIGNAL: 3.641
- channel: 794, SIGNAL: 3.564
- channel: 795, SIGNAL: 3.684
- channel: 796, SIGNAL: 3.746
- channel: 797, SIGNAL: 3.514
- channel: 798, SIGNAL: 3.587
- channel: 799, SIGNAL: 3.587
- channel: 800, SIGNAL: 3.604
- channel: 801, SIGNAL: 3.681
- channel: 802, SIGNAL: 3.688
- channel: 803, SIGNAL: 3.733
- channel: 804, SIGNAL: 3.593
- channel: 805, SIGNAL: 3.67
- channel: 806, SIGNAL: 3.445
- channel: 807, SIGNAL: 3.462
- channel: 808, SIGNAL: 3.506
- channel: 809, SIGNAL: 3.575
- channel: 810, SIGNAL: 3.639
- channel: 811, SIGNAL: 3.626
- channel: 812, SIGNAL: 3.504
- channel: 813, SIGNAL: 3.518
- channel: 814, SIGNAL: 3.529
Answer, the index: 1.42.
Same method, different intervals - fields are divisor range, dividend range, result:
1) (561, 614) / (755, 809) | 1.09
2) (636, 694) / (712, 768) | 1.10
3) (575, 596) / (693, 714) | 1.23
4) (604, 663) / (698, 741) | 1.39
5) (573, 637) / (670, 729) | 1.34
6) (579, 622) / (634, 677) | 0.93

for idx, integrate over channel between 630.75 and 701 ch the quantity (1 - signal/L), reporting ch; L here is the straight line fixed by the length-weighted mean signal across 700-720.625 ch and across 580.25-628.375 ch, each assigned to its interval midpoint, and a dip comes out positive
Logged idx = 5.4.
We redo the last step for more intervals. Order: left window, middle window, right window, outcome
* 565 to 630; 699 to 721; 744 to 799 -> -2.6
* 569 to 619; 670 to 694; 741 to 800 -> -3.3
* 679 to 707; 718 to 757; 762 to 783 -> 4.5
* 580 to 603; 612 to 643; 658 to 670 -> 8.0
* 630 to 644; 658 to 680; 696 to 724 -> -4.4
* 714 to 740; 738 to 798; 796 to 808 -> -3.5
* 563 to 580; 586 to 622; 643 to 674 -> 5.1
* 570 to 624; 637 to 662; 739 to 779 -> 4.9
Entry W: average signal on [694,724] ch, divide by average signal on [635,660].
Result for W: 1.5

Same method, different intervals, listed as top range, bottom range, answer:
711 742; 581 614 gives 1.16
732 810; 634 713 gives 1.06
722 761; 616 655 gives 1.48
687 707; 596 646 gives 1.63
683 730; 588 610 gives 1.32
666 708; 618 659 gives 1.61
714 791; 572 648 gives 1.30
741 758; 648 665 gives 1.14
